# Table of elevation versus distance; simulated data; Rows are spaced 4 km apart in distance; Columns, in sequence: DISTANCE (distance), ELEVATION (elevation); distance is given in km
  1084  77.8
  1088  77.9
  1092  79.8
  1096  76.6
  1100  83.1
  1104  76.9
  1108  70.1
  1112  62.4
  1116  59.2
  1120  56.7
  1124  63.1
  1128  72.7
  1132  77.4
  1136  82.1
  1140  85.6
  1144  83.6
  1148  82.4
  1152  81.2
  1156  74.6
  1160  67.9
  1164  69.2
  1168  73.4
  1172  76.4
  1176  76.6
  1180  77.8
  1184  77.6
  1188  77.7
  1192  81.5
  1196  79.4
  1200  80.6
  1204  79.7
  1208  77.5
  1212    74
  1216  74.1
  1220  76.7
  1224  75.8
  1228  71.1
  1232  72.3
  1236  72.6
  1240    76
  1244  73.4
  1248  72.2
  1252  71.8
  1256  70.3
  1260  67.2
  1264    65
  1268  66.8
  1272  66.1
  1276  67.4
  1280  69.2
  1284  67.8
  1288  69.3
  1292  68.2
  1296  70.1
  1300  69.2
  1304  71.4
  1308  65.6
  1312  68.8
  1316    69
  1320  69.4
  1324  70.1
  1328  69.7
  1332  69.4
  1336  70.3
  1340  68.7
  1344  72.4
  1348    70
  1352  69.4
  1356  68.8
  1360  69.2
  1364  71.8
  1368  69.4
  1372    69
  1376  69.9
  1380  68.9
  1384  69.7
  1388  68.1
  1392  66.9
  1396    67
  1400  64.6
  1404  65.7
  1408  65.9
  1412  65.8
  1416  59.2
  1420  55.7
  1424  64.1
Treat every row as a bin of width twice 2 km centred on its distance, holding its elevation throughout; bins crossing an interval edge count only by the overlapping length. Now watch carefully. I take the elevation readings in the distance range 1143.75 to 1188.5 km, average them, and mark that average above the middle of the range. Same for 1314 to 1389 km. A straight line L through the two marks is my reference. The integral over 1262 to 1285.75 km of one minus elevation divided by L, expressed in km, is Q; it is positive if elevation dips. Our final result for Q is 1.8 km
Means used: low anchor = 76.2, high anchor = 69.7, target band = 67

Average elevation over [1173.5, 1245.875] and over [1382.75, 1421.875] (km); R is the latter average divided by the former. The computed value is 0.85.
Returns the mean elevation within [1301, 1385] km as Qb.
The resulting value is 69.6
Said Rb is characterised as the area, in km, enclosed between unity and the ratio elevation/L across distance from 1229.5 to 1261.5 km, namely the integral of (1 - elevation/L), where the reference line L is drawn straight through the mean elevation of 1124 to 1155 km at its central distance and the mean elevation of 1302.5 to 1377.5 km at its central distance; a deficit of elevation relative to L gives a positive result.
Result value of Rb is 0.94 km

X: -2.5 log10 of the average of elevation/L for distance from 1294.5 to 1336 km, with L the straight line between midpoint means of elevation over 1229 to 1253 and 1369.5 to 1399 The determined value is 0.02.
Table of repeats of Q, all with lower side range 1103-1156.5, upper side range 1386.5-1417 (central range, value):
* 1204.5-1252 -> -2.50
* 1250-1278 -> 0.68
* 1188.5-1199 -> -1.26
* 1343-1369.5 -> -1.27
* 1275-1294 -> 0.13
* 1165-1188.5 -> -1.38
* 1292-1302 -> -0.12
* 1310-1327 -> -0.35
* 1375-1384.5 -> -0.47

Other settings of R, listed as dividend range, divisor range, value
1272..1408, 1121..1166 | 0.91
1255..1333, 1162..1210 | 0.89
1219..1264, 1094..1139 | 1.01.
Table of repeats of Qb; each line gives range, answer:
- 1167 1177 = 75.6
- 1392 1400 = 66.4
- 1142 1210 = 77.5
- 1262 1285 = 67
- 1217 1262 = 72.7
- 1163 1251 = 75.7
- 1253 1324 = 68.4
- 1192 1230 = 76.8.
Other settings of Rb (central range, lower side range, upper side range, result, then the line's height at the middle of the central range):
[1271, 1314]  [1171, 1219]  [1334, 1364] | 2.53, 72.8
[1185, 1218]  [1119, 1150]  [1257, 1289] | -2.84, 71.9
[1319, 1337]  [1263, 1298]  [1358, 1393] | -0.32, 68.6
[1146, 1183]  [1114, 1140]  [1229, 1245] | -2.34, 71.1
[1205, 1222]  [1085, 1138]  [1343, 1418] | -1.25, 70.6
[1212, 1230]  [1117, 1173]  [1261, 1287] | -1.09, 70.1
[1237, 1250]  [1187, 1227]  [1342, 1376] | 0.34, 75.7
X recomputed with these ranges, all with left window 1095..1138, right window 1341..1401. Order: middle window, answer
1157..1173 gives -0.02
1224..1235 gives -0.04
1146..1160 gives -0.11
